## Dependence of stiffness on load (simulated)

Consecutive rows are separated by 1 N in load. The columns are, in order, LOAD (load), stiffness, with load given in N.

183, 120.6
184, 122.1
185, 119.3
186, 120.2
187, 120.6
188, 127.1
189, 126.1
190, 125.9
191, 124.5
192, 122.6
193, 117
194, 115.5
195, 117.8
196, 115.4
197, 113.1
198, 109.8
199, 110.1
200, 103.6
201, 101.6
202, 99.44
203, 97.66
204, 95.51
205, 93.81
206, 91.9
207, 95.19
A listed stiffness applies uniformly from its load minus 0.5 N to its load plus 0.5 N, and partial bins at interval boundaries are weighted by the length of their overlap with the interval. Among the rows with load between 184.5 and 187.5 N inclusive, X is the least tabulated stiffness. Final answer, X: 119.3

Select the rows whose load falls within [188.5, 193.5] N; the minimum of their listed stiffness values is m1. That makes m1 117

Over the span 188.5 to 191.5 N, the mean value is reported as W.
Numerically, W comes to 126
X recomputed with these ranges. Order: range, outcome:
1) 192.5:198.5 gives 109.8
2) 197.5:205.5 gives 93.81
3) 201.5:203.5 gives 97.66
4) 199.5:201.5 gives 101.6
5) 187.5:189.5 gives 126.1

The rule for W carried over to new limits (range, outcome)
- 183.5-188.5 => 122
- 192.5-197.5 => 116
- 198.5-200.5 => 107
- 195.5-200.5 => 110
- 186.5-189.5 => 125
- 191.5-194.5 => 118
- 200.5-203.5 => 99.6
